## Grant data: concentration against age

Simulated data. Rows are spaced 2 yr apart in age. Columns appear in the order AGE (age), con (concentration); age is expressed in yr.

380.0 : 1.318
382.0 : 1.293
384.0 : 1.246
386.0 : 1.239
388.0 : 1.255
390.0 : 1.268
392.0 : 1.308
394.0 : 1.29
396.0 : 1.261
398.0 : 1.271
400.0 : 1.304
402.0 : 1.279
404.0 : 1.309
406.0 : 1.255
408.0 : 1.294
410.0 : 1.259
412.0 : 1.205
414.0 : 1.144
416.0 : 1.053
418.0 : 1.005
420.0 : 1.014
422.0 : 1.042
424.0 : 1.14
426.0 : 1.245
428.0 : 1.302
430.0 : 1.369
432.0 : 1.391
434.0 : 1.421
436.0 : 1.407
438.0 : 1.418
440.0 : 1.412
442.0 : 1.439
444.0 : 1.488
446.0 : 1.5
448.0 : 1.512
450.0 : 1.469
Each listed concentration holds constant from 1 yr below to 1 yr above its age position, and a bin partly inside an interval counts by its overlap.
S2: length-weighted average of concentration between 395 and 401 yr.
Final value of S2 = 1.28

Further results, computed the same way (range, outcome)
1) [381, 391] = 1.26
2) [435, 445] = 1.43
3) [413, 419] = 1.07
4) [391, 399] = 1.28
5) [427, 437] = 1.38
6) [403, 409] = 1.29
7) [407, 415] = 1.23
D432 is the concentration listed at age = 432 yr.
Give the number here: 1.391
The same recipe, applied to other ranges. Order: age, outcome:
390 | 1.268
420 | 1.014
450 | 1.469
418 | 1.005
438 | 1.418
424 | 1.14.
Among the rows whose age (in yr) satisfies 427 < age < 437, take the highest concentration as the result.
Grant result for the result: 1.421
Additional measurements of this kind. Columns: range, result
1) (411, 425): 1.205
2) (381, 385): 1.293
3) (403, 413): 1.309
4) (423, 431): 1.369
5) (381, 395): 1.308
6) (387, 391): 1.268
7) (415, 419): 1.053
